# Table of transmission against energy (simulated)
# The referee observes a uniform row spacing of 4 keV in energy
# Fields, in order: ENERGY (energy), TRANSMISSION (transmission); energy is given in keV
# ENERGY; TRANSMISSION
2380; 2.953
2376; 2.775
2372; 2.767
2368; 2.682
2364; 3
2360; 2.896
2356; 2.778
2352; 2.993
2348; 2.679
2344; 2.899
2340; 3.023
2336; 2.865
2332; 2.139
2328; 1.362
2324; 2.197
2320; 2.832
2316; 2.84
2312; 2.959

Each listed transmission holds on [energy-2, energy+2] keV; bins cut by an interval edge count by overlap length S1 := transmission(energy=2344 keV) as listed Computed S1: 2.899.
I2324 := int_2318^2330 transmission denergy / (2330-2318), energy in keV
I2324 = 2.13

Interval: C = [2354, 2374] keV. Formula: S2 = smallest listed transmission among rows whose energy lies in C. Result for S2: 2.682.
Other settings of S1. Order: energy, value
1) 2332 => 2.139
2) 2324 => 2.197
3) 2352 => 2.993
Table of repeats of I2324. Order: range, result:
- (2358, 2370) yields 2.86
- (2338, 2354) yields 2.9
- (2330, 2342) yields 2.68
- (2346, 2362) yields 2.84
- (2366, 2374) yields 2.72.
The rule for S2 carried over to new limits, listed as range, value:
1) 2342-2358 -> 2.679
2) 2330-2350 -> 2.139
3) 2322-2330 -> 1.362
